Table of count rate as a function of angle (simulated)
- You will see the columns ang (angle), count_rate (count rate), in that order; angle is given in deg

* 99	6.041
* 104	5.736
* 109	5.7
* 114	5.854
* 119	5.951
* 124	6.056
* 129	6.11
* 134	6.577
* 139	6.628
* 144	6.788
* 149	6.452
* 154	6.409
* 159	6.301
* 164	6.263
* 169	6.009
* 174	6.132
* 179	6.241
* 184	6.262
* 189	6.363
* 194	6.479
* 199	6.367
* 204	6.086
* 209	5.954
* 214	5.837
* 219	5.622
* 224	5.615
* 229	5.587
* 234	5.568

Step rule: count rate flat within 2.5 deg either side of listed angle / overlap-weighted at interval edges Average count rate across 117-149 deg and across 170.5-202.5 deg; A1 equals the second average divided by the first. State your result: 0.99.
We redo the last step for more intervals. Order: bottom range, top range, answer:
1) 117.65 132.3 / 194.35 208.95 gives 1.02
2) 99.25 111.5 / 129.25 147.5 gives 1.14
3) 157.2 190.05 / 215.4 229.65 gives 0.91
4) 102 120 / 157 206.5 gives 1.08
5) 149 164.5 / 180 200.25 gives 1.00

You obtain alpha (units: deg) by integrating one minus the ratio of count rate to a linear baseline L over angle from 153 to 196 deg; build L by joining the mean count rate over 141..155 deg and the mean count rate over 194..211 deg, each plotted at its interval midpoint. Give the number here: 0.8 deg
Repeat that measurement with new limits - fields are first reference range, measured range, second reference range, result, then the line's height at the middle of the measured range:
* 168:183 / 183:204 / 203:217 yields -1.1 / 6.04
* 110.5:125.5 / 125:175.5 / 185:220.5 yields -3.0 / 6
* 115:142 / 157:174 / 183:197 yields 0.4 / 6.33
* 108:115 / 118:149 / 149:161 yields -1.5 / 6.08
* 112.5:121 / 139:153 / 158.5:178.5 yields -1.3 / 6.06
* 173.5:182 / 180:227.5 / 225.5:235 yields -1.3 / 5.9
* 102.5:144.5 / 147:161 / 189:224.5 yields -0.7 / 6.1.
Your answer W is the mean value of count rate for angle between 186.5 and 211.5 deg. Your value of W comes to 6.25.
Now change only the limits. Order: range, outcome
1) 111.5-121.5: 5.9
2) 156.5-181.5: 6.19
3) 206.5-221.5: 5.8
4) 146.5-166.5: 6.36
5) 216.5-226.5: 5.62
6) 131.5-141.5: 6.6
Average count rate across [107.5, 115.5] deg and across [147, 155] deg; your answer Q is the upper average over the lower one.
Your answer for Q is 1.11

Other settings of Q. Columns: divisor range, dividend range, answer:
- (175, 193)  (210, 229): 0.91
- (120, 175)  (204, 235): 0.91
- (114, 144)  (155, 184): 0.99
